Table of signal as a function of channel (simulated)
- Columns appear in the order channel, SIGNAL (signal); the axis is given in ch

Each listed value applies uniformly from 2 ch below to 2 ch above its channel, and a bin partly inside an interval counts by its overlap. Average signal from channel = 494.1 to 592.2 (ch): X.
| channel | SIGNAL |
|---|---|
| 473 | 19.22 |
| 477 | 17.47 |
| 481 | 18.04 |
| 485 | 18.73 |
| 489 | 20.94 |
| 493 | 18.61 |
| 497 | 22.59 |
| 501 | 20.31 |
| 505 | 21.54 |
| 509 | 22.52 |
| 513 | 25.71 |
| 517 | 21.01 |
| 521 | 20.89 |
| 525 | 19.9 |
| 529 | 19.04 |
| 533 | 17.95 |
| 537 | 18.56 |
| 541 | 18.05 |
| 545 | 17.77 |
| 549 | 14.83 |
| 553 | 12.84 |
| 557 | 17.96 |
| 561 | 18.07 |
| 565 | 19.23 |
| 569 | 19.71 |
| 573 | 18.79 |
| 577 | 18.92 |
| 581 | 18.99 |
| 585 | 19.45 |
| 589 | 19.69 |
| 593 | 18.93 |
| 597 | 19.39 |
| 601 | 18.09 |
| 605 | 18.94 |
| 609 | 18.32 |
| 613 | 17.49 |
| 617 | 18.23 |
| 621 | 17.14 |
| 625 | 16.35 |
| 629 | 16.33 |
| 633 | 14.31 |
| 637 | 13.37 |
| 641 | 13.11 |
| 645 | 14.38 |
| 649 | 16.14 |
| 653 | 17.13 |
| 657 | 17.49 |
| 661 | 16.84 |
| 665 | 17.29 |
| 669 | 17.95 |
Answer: 19.3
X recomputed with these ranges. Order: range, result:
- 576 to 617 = 18.8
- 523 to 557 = 17.4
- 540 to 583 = 17.7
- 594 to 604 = 18.8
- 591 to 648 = 16.7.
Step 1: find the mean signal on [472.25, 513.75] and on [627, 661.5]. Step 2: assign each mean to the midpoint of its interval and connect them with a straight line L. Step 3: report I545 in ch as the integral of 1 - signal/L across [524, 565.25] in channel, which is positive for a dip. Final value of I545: 2.57 ch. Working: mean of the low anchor 20.4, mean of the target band 17.5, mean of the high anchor 15.4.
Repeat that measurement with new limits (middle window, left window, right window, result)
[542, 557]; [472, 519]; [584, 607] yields 3.1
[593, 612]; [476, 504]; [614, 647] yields -2.7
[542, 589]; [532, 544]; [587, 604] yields 1.6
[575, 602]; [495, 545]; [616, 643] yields -2.7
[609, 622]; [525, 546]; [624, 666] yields -1.1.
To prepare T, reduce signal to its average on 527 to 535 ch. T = 18.5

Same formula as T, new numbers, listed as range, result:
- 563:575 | 19.2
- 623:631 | 16.3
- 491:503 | 20.5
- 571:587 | 19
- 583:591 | 19.6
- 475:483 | 17.8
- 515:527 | 20.6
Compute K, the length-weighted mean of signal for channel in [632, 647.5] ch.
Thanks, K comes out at 13.8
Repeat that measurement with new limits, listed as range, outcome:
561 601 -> 19.1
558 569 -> 18.8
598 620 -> 18.2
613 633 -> 16.8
